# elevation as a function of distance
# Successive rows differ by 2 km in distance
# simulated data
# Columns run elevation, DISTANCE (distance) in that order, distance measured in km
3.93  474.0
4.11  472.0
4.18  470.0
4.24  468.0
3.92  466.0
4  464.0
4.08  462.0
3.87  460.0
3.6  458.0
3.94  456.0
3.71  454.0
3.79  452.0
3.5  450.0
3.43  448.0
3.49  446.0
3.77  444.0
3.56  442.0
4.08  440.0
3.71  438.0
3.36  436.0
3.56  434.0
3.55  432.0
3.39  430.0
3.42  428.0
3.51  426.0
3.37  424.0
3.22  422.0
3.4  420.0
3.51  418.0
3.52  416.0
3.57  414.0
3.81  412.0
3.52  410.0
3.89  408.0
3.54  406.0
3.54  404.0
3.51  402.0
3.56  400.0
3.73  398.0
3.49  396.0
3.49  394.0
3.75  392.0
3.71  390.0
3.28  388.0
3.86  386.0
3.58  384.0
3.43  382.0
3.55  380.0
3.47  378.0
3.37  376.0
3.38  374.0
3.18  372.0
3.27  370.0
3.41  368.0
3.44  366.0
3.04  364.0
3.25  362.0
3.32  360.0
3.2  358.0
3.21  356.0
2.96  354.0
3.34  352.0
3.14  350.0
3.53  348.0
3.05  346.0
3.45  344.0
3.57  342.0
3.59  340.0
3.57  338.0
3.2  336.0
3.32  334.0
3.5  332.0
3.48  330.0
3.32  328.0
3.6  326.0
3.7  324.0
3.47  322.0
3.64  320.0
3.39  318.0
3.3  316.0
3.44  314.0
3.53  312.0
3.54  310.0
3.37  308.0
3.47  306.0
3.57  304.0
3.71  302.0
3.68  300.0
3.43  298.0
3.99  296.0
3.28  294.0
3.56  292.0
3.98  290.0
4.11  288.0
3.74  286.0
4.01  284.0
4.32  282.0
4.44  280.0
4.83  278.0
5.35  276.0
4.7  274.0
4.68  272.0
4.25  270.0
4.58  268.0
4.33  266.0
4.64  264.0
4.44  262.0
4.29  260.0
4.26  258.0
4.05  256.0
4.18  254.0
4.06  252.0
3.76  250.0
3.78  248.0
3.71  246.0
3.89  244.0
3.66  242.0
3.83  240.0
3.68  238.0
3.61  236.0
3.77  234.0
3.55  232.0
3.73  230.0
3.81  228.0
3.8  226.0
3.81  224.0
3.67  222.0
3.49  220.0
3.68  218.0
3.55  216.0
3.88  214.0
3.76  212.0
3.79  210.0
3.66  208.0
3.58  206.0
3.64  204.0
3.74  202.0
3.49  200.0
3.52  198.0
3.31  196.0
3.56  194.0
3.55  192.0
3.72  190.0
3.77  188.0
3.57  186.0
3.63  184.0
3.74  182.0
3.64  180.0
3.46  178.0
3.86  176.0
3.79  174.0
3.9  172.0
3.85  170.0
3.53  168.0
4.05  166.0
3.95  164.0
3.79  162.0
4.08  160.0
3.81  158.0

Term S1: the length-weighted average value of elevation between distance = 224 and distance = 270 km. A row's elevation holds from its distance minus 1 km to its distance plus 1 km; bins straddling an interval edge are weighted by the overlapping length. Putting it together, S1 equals 3.98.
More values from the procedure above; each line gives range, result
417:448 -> 3.52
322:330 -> 3.52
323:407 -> 3.43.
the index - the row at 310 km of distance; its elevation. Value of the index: 3.54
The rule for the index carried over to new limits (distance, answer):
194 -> 3.56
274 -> 4.7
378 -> 3.47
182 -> 3.74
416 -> 3.52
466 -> 3.92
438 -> 3.71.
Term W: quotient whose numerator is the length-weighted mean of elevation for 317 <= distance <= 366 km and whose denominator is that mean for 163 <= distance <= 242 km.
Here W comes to 0.9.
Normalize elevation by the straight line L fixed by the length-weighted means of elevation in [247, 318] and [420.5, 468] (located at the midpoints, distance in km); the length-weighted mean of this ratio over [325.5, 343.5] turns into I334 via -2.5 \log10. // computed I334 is 0.130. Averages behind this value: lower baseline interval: 4.01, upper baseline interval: 3.65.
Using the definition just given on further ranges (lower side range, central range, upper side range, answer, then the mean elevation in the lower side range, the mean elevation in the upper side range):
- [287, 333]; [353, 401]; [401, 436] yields 0.04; 3.57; 3.51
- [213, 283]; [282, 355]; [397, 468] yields 0.11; 4.06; 3.64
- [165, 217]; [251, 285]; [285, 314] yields -0.21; 3.67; 3.63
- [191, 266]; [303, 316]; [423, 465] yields 0.08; 3.8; 3.65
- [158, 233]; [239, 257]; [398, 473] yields -0.05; 3.7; 3.67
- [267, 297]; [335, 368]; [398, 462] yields 0.19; 4.25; 3.6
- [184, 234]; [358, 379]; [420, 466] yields 0.10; 3.65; 3.63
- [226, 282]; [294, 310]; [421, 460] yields 0.12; 4.14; 3.58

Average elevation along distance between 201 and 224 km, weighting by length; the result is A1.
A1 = 3.68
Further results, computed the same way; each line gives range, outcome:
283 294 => 3.83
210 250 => 3.72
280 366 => 3.51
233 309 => 4.03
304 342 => 3.47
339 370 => 3.3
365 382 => 3.39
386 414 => 3.61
